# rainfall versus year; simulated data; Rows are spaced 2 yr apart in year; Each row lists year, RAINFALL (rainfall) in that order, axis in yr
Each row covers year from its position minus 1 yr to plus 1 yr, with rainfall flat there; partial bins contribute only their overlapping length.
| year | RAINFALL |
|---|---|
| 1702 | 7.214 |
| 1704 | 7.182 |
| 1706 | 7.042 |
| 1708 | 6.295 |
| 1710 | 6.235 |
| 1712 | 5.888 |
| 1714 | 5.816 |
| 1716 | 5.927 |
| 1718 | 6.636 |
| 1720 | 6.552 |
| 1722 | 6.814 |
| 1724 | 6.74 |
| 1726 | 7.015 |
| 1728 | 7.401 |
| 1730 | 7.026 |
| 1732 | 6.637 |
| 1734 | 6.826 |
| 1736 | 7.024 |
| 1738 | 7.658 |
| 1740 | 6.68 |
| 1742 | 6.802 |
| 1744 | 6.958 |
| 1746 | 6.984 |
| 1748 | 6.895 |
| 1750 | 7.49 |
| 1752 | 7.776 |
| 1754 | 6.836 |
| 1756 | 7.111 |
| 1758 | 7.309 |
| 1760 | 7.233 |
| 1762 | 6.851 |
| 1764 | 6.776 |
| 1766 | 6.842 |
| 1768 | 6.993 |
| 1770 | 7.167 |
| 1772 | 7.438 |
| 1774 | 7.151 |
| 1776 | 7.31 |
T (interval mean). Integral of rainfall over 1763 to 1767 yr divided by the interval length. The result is 6.81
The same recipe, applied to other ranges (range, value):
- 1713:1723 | 6.35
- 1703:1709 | 6.84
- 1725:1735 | 6.98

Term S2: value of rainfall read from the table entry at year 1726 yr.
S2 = 7.015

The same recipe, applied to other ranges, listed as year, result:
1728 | 7.401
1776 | 7.31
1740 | 6.68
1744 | 6.958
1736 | 7.024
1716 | 5.927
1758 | 7.309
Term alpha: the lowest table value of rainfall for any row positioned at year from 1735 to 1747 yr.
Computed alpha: 6.68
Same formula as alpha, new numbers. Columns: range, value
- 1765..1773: 6.842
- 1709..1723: 5.816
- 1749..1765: 6.776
